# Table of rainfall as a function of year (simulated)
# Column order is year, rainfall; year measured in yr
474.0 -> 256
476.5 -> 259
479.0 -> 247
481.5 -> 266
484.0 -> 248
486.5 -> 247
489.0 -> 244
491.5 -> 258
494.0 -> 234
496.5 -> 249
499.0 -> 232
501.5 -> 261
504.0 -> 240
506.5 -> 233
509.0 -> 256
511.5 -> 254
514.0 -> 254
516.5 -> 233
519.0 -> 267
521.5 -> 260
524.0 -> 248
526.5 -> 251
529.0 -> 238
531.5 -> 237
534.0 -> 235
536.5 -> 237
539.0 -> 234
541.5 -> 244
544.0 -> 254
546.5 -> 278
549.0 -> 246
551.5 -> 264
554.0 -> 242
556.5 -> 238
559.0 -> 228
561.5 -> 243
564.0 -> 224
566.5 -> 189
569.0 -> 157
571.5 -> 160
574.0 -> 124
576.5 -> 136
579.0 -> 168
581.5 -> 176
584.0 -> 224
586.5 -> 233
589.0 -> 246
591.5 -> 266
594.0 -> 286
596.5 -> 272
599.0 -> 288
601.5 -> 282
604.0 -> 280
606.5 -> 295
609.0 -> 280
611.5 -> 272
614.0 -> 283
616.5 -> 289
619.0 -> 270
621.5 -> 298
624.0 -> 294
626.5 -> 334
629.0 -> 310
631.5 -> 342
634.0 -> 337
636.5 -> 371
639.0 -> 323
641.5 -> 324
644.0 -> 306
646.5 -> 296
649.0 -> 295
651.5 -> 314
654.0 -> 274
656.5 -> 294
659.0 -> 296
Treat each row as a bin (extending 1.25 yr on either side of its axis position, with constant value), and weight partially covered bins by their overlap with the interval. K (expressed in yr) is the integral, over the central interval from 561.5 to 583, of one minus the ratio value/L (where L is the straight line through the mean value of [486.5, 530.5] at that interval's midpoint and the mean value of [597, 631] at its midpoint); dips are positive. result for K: 8.0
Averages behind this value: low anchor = 248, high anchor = 291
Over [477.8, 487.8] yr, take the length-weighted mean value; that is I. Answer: 252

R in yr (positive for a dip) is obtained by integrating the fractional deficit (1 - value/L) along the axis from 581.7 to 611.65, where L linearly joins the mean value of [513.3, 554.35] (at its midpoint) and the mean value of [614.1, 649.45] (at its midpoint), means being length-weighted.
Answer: 2.6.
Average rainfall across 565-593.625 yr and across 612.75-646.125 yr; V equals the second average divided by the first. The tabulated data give 1.6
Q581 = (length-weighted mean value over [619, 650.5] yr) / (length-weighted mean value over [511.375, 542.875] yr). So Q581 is 1.29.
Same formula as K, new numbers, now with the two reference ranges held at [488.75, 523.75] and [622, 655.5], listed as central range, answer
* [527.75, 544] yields 1.5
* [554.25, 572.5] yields 4.5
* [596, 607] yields 0.5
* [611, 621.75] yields 0.8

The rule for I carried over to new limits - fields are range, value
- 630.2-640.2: 343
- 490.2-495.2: 246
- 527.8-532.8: 237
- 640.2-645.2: 315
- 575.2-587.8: 187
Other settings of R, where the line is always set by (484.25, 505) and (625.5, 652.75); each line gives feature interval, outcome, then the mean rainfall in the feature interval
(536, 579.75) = 9.9 yr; 215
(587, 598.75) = 1.2 yr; 267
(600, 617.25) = 1.3 yr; 283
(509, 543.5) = 2.1 yr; 246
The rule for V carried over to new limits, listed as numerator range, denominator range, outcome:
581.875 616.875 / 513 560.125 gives 1.09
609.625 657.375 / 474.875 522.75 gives 1.23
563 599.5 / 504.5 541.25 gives 0.85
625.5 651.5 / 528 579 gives 1.48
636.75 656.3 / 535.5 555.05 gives 1.23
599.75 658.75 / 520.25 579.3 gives 1.36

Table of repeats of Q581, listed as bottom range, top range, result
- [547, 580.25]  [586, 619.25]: 1.36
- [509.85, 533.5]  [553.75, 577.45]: 0.78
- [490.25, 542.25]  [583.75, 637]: 1.18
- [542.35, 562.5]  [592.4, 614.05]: 1.13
